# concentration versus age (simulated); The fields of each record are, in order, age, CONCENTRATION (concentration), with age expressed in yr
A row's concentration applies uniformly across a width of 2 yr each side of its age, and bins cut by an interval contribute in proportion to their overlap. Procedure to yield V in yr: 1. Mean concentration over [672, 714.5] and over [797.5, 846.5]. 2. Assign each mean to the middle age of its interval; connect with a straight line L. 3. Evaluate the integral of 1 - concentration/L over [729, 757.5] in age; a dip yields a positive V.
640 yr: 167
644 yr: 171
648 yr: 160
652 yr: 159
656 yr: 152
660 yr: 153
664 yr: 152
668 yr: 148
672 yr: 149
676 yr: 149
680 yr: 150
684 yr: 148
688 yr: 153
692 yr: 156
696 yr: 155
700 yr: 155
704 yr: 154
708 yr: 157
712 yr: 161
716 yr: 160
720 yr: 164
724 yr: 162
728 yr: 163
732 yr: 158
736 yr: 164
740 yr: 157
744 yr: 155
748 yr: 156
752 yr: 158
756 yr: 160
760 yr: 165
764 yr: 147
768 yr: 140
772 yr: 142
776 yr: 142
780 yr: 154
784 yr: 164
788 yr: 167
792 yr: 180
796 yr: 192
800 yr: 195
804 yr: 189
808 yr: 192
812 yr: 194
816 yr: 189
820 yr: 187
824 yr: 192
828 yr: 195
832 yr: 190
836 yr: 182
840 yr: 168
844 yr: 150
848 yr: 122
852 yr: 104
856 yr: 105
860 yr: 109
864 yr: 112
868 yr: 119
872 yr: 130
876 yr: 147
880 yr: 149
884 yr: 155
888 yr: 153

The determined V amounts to 1.2 yr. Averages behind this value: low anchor 154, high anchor 185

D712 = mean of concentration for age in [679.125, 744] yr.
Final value 157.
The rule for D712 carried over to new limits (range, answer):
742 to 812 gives 165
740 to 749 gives 156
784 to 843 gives 185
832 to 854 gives 149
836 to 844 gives 167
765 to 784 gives 147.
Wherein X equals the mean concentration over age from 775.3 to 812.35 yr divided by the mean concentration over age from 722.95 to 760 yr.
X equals 1.11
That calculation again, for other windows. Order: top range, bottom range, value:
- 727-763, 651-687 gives 1.05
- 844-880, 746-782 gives 0.80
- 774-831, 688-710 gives 1.17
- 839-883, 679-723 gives 0.82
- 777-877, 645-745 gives 1.03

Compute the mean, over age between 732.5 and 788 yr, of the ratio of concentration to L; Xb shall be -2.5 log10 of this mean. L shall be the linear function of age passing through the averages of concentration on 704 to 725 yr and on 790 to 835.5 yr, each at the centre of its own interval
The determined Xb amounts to 0.13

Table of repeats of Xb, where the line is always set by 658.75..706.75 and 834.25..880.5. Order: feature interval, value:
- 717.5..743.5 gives -0.102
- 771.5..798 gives -0.170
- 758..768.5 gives -0.069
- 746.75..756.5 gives -0.099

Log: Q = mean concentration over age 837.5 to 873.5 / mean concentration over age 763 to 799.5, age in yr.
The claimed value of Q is 0.8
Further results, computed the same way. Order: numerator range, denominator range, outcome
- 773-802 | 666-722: 1.10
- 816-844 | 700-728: 1.15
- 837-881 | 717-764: 0.81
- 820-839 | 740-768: 1.21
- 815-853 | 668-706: 1.11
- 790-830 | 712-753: 1.19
